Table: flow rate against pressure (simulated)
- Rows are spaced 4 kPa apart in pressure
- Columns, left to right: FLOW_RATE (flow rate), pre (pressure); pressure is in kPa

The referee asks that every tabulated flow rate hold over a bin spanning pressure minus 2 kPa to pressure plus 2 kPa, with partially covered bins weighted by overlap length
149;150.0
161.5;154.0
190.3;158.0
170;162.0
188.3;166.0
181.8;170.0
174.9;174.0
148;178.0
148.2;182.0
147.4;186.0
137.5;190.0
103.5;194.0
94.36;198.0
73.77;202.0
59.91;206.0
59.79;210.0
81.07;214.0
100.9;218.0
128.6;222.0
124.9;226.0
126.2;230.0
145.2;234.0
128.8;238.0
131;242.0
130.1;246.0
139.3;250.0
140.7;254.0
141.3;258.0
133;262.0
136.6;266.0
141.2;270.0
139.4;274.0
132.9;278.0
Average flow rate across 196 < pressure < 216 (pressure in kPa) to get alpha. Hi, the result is 73.8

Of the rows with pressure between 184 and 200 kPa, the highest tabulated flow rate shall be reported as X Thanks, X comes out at 147.4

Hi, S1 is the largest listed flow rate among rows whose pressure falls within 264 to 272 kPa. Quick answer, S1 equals 141.2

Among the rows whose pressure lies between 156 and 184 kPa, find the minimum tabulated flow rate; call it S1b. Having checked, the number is 148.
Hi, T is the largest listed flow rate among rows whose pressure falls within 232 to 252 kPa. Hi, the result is 145.2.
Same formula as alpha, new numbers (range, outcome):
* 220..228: 127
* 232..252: 135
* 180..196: 134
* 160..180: 173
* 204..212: 59.8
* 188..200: 112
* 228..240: 133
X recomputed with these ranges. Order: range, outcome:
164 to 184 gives 188.3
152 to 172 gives 190.3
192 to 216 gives 103.5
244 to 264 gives 141.3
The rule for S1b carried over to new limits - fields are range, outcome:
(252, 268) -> 133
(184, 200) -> 94.36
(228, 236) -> 126.2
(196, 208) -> 59.91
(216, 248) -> 100.9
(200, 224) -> 59.79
